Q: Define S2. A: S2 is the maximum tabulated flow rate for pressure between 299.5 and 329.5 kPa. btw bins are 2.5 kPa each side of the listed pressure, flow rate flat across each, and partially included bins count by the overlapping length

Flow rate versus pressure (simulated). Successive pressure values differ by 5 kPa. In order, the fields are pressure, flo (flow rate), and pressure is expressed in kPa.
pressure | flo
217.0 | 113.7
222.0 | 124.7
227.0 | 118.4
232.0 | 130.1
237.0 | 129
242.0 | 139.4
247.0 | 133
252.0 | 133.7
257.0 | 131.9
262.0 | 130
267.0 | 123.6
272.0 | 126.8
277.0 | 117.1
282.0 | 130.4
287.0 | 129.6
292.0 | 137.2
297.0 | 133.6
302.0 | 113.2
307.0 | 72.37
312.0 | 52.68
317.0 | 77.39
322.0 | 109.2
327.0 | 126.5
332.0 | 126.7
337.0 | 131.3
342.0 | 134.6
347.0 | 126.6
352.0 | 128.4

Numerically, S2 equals 126.5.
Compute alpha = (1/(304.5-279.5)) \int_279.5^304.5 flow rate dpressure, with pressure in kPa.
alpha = 129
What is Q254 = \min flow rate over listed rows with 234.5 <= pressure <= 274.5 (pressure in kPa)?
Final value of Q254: 123.6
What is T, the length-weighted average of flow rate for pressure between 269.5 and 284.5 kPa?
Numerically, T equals 125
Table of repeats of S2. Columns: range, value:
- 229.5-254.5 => 139.4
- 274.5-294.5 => 137.2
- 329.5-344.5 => 134.6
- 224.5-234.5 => 130.1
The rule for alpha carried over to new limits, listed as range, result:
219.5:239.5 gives 126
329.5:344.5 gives 131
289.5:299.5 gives 135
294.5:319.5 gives 89.8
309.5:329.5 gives 91.4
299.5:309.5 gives 92.8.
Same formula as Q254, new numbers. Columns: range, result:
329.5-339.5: 126.7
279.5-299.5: 129.6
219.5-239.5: 118.4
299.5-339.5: 52.68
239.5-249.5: 133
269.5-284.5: 117.1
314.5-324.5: 77.39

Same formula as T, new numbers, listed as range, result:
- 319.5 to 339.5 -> 123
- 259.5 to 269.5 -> 127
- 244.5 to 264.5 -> 132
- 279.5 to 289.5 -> 130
